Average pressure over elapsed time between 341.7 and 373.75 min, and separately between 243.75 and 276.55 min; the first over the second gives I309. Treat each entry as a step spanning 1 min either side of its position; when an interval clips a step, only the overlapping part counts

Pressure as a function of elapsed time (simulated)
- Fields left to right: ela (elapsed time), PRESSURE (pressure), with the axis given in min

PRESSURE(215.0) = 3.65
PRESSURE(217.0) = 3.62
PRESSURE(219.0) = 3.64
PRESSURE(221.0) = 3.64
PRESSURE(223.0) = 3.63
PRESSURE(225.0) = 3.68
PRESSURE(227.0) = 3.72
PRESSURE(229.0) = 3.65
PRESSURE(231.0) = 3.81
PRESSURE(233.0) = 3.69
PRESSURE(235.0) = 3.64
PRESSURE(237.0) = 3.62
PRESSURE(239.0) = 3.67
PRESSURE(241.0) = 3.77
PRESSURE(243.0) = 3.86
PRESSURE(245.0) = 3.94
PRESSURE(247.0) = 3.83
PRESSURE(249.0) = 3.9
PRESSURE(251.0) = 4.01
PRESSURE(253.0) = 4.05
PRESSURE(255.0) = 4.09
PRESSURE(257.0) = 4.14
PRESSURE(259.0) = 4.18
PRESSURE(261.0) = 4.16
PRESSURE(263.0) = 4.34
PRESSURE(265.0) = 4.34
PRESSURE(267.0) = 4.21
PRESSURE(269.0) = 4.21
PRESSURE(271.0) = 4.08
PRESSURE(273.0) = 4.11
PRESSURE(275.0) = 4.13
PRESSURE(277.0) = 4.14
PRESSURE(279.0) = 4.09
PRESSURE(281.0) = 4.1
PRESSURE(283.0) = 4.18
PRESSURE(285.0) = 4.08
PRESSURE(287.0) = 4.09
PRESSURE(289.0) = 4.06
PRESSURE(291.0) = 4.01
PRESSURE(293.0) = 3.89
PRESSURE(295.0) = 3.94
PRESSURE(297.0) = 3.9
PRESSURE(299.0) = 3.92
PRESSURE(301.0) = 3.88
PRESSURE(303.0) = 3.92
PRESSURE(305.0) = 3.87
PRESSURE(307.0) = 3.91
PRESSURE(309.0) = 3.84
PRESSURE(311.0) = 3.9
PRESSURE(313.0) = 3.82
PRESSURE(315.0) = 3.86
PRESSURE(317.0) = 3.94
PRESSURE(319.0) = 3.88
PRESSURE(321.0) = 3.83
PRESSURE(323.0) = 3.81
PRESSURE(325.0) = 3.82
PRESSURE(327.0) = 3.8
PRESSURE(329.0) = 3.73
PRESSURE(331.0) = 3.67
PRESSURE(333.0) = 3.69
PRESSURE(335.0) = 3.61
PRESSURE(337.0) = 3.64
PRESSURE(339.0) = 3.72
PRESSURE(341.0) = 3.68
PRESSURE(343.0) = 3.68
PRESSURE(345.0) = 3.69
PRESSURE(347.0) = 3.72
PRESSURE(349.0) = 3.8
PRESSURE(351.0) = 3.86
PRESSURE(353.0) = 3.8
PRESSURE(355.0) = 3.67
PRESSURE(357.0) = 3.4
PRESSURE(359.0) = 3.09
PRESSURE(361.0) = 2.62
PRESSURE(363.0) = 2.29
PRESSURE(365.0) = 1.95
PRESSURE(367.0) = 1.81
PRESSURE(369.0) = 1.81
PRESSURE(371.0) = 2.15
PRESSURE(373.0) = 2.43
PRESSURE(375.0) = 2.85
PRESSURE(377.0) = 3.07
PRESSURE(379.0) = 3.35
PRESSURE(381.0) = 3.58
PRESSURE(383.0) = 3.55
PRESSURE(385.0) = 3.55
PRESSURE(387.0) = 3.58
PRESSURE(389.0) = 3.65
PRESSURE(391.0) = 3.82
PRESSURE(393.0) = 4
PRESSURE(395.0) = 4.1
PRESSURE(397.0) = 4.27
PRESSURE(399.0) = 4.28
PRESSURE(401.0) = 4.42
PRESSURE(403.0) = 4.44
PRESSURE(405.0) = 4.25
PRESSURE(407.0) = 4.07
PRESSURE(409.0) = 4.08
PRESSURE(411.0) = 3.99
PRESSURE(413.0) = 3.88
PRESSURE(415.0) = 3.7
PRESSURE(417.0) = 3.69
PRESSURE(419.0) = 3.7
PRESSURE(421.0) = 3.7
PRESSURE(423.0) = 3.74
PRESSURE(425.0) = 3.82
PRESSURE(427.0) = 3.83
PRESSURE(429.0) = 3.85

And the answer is 0.7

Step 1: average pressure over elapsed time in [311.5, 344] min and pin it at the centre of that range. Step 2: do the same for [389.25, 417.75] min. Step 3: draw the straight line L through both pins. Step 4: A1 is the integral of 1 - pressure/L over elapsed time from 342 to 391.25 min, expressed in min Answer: 9.7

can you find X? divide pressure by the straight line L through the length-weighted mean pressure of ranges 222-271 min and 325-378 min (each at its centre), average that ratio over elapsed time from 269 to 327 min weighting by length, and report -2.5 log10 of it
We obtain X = -0.112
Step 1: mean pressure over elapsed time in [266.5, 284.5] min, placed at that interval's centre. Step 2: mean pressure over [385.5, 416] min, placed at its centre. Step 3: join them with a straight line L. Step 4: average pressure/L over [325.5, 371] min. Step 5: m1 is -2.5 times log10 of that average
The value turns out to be 0.23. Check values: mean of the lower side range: 4.14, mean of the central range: 3.29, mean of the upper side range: 4.03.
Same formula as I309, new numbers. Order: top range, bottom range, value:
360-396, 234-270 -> 0.75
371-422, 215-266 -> 0.97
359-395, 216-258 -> 0.79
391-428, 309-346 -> 1.06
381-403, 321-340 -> 1.05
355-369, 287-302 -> 0.65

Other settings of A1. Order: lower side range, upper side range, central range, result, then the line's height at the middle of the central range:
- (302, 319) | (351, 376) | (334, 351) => -2.9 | 3.17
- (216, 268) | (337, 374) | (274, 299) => -3.4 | 3.57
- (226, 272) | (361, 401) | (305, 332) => -2.2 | 3.55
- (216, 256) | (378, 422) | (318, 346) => 0.8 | 3.84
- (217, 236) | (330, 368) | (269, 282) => -2.1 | 3.54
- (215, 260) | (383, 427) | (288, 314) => -0.4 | 3.85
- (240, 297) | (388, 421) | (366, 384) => 5.8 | 4.02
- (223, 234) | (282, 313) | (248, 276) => -2.3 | 3.83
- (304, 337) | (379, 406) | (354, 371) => 5.8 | 3.88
